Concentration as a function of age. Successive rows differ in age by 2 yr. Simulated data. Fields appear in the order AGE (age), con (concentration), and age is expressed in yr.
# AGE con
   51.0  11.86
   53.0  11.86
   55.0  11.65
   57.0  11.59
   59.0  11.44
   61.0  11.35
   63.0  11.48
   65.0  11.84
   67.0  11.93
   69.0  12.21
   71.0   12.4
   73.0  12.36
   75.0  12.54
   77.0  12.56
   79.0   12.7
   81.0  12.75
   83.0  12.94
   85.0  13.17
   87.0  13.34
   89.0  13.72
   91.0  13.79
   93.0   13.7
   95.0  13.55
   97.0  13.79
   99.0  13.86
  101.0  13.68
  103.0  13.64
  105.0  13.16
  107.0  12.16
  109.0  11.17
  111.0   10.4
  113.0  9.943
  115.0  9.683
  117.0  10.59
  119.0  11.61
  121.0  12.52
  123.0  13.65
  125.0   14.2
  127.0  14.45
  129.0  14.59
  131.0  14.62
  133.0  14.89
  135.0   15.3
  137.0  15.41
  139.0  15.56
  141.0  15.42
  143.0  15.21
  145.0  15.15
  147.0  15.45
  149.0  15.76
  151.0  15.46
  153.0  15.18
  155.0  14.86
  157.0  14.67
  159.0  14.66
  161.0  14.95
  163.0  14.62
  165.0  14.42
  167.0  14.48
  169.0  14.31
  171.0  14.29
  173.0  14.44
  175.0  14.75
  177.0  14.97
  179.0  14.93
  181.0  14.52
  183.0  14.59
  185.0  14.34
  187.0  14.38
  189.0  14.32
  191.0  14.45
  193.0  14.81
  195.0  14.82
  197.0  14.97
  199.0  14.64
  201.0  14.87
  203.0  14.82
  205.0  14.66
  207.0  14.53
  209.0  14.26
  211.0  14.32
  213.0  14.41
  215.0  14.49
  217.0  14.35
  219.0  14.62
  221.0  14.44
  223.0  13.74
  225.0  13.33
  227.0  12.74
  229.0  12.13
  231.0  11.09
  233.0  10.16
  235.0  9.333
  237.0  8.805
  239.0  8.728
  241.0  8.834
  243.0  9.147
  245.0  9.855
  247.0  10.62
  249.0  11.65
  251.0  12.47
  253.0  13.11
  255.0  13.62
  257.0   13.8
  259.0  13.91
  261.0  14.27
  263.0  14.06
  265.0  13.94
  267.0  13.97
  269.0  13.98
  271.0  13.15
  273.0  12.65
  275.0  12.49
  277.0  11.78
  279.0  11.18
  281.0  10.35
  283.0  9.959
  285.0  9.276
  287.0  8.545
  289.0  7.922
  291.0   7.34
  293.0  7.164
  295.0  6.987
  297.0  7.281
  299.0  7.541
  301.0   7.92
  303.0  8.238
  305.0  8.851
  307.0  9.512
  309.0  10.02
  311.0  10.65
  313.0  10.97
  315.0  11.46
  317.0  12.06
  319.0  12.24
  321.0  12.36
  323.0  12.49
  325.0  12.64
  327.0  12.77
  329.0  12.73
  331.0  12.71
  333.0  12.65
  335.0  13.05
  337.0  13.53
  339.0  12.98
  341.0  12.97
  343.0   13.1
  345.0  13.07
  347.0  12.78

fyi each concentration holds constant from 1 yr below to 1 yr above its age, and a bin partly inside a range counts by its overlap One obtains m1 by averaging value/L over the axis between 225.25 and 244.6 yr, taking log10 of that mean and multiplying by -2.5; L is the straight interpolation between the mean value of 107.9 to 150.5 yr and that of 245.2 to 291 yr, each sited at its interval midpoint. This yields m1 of 0.21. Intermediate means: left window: 13.6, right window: 12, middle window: 10.2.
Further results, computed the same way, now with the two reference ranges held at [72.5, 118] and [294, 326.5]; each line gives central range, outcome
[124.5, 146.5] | -0.233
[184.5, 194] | -0.249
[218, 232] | -0.185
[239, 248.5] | 0.132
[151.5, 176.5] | -0.236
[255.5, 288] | -0.169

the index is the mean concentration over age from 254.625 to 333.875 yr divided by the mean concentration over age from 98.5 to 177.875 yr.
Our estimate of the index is 0.8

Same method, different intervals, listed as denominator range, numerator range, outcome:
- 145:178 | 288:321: 0.62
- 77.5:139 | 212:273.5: 0.95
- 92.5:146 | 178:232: 1.06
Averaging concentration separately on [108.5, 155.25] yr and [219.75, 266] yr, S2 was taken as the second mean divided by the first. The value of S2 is 0.86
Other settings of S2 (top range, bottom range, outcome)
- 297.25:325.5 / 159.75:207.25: 0.71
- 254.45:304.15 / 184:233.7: 0.77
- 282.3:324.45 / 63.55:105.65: 0.73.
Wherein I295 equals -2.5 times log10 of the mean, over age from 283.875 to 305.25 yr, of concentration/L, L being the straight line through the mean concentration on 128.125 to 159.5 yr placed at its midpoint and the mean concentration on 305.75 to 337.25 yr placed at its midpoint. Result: 0.49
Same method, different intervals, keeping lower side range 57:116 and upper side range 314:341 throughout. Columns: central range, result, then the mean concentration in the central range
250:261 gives -0.08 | 13.5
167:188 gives -0.16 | 14.5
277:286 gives 0.21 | 10.4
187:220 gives -0.17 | 14.6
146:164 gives -0.20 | 15.1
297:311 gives 0.40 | 8.72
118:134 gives -0.11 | 13.8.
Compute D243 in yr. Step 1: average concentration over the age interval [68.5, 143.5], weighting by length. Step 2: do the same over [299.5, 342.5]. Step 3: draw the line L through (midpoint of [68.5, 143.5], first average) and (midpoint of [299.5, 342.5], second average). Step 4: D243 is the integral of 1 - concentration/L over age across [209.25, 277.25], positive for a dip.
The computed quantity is -2.07 yr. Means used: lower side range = 13.2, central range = 12.5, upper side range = 11.5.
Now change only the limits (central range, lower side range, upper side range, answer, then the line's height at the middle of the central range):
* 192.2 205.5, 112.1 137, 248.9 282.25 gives -1.8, 13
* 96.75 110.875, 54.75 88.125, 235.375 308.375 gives -1.0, 12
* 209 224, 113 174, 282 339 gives -2.1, 12.6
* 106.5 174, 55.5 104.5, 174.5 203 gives -0.6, 13.8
